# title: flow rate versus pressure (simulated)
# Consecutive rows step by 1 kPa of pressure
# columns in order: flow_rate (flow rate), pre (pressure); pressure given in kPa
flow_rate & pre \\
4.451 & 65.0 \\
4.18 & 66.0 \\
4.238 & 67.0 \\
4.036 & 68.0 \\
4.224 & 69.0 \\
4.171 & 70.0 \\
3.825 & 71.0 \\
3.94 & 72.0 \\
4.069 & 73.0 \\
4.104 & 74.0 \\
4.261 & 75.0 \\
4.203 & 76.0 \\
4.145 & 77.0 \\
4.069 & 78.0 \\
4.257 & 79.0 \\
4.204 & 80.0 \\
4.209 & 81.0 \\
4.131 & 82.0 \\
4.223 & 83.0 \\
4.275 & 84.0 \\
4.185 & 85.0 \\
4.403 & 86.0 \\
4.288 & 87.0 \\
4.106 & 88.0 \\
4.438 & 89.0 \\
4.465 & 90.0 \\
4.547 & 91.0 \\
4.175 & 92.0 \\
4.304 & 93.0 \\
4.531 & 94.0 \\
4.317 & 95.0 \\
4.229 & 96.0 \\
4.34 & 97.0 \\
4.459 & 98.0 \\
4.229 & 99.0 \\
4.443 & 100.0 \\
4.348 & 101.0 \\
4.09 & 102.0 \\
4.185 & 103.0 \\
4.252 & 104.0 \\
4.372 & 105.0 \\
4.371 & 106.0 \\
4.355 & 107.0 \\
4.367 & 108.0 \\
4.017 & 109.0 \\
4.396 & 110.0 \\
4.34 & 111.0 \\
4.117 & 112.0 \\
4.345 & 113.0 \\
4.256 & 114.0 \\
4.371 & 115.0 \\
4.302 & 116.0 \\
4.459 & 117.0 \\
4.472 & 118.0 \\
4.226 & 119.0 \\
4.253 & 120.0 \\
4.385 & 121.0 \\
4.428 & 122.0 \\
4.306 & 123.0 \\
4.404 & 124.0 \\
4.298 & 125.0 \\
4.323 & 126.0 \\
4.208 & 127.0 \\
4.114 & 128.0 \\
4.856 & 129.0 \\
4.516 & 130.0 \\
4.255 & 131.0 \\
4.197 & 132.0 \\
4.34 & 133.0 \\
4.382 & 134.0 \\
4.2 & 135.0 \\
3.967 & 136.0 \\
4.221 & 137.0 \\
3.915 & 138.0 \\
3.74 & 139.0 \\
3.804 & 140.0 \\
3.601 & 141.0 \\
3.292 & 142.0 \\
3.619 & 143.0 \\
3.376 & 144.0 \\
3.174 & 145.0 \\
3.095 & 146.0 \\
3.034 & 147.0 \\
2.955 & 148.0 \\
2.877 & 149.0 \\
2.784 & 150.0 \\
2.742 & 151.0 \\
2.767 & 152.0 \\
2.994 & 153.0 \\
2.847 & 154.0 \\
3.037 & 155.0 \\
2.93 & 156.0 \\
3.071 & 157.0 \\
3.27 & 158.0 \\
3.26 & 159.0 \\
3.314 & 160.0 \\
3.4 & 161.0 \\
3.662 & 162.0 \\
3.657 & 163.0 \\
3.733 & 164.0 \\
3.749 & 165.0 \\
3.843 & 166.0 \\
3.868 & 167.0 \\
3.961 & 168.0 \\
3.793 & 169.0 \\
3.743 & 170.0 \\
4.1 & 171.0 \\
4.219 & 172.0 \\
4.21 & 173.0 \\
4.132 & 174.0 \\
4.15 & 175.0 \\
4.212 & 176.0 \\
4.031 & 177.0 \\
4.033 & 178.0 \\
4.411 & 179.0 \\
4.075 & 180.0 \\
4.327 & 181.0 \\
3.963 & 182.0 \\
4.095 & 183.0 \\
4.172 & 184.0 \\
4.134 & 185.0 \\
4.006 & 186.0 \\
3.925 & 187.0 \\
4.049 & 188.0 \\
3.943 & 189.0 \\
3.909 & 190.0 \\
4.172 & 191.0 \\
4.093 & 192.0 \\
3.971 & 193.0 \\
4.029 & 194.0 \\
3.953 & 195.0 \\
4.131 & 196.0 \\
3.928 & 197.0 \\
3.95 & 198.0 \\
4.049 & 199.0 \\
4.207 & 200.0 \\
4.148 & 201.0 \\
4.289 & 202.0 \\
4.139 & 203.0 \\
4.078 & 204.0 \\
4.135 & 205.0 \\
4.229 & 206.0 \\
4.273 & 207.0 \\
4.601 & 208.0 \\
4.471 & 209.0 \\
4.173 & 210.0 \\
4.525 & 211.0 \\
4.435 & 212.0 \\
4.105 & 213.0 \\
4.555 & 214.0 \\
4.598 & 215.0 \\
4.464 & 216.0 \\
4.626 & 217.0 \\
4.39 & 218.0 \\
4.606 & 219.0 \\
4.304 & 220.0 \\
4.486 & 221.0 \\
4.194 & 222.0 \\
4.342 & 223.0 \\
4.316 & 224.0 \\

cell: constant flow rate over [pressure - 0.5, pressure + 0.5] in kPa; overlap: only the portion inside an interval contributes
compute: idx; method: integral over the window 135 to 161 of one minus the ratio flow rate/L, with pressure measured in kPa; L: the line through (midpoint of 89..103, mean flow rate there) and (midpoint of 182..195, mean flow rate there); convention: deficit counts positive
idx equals 5.5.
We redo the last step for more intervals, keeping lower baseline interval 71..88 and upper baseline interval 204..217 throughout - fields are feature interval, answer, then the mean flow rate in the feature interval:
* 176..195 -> 1.2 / 4.07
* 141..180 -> 7.1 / 3.52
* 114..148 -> 1.6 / 4.05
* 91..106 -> -0.4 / 4.32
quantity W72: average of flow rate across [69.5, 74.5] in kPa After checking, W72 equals 4.02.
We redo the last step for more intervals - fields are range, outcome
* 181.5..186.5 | 4.07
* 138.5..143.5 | 3.61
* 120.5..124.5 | 4.38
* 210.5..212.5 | 4.48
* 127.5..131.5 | 4.44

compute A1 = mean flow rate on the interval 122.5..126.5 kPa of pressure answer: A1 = 4.33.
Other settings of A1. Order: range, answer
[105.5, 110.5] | 4.3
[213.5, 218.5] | 4.53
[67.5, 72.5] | 4.04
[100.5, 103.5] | 4.21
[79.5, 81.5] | 4.21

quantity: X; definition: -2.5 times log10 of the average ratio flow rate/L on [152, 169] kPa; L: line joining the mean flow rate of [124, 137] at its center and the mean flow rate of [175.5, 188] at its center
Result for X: 0.23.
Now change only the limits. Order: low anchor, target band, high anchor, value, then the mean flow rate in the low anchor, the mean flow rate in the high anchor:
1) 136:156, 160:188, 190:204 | -0.07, 3.27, 4.08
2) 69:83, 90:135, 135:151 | -0.16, 4.13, 3.43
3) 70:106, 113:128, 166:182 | -0.04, 4.25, 4.07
